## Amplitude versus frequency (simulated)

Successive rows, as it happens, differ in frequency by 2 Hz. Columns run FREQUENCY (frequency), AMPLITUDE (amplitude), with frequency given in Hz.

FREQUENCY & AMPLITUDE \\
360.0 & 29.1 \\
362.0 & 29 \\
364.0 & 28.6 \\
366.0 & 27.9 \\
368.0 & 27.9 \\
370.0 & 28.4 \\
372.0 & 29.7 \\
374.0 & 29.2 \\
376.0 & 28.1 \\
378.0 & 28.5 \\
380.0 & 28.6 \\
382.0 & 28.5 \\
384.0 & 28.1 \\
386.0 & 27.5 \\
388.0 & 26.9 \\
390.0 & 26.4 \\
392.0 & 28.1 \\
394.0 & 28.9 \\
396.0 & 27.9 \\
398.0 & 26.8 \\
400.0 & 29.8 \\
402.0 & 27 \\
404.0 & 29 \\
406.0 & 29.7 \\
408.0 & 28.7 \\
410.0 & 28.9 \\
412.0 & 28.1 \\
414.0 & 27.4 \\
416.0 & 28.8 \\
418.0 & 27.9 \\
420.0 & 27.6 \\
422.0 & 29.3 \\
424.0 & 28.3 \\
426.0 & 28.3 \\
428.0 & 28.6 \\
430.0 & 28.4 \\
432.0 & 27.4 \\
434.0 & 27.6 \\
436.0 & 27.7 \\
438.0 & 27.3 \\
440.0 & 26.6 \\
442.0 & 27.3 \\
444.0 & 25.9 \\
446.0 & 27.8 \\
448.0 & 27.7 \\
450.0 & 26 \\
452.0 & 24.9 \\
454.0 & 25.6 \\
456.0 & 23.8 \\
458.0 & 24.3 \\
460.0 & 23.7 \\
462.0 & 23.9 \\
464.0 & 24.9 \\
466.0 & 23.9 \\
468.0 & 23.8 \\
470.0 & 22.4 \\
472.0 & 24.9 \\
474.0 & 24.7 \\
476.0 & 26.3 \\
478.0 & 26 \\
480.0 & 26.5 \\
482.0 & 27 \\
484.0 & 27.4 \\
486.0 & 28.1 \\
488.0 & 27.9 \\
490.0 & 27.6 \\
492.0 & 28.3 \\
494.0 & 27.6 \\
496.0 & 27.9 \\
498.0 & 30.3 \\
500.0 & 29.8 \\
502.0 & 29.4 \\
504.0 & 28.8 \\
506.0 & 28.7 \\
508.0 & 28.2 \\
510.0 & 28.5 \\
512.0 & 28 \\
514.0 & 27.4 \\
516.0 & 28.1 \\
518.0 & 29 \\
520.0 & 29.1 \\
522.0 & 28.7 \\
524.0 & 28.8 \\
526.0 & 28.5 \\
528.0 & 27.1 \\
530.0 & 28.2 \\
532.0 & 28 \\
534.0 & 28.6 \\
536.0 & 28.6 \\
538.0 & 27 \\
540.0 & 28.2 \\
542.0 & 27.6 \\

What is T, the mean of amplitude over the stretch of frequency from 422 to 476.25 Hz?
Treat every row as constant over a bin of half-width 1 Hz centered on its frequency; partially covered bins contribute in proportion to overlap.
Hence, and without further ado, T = 26.1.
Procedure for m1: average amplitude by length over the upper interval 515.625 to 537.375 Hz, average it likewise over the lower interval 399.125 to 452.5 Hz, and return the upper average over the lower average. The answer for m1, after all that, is 1.02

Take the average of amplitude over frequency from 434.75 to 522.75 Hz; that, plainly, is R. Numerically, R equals 26.9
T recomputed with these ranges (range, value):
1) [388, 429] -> 28.2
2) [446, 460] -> 25.4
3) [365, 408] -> 28.2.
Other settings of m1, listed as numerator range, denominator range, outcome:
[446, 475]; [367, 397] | 0.88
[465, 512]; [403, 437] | 0.96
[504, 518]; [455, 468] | 1.17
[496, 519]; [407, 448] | 1.03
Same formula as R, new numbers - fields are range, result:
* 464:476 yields 24.2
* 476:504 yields 28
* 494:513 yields 28.8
